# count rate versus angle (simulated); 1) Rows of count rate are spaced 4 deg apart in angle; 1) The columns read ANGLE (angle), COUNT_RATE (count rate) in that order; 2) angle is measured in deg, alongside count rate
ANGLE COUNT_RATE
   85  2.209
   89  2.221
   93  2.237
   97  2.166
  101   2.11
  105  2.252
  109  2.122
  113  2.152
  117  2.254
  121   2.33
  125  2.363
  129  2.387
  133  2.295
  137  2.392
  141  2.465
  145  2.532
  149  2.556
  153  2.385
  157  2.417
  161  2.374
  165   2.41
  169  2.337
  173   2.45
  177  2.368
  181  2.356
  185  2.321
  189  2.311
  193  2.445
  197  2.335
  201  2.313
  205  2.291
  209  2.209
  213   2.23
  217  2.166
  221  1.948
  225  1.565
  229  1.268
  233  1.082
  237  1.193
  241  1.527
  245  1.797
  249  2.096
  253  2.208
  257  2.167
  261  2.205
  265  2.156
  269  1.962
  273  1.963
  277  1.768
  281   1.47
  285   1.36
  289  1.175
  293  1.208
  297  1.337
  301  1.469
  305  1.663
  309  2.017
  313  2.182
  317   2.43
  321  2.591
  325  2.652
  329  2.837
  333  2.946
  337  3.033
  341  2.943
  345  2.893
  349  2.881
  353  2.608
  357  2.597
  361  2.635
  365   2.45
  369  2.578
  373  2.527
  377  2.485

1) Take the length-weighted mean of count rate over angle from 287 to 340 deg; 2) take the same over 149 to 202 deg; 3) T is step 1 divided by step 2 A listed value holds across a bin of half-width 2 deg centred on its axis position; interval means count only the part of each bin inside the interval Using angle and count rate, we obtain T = 0.9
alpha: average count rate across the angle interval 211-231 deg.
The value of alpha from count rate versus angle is 1.84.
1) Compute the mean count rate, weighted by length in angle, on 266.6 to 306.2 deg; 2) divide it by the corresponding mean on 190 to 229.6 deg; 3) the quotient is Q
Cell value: 0.7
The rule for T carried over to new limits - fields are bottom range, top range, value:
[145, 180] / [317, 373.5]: 1.13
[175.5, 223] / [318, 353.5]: 1.24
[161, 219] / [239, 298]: 0.76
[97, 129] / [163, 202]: 1.06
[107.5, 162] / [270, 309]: 0.65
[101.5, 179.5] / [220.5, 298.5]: 0.71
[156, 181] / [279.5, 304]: 0.56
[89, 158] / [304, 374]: 1.12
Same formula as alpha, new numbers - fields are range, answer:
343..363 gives 2.72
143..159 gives 2.47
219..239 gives 1.41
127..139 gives 2.36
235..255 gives 1.76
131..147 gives 2.42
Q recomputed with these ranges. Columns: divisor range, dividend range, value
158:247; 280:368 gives 1.09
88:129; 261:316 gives 0.76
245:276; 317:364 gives 1.33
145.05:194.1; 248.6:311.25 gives 0.73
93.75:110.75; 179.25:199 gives 1.09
